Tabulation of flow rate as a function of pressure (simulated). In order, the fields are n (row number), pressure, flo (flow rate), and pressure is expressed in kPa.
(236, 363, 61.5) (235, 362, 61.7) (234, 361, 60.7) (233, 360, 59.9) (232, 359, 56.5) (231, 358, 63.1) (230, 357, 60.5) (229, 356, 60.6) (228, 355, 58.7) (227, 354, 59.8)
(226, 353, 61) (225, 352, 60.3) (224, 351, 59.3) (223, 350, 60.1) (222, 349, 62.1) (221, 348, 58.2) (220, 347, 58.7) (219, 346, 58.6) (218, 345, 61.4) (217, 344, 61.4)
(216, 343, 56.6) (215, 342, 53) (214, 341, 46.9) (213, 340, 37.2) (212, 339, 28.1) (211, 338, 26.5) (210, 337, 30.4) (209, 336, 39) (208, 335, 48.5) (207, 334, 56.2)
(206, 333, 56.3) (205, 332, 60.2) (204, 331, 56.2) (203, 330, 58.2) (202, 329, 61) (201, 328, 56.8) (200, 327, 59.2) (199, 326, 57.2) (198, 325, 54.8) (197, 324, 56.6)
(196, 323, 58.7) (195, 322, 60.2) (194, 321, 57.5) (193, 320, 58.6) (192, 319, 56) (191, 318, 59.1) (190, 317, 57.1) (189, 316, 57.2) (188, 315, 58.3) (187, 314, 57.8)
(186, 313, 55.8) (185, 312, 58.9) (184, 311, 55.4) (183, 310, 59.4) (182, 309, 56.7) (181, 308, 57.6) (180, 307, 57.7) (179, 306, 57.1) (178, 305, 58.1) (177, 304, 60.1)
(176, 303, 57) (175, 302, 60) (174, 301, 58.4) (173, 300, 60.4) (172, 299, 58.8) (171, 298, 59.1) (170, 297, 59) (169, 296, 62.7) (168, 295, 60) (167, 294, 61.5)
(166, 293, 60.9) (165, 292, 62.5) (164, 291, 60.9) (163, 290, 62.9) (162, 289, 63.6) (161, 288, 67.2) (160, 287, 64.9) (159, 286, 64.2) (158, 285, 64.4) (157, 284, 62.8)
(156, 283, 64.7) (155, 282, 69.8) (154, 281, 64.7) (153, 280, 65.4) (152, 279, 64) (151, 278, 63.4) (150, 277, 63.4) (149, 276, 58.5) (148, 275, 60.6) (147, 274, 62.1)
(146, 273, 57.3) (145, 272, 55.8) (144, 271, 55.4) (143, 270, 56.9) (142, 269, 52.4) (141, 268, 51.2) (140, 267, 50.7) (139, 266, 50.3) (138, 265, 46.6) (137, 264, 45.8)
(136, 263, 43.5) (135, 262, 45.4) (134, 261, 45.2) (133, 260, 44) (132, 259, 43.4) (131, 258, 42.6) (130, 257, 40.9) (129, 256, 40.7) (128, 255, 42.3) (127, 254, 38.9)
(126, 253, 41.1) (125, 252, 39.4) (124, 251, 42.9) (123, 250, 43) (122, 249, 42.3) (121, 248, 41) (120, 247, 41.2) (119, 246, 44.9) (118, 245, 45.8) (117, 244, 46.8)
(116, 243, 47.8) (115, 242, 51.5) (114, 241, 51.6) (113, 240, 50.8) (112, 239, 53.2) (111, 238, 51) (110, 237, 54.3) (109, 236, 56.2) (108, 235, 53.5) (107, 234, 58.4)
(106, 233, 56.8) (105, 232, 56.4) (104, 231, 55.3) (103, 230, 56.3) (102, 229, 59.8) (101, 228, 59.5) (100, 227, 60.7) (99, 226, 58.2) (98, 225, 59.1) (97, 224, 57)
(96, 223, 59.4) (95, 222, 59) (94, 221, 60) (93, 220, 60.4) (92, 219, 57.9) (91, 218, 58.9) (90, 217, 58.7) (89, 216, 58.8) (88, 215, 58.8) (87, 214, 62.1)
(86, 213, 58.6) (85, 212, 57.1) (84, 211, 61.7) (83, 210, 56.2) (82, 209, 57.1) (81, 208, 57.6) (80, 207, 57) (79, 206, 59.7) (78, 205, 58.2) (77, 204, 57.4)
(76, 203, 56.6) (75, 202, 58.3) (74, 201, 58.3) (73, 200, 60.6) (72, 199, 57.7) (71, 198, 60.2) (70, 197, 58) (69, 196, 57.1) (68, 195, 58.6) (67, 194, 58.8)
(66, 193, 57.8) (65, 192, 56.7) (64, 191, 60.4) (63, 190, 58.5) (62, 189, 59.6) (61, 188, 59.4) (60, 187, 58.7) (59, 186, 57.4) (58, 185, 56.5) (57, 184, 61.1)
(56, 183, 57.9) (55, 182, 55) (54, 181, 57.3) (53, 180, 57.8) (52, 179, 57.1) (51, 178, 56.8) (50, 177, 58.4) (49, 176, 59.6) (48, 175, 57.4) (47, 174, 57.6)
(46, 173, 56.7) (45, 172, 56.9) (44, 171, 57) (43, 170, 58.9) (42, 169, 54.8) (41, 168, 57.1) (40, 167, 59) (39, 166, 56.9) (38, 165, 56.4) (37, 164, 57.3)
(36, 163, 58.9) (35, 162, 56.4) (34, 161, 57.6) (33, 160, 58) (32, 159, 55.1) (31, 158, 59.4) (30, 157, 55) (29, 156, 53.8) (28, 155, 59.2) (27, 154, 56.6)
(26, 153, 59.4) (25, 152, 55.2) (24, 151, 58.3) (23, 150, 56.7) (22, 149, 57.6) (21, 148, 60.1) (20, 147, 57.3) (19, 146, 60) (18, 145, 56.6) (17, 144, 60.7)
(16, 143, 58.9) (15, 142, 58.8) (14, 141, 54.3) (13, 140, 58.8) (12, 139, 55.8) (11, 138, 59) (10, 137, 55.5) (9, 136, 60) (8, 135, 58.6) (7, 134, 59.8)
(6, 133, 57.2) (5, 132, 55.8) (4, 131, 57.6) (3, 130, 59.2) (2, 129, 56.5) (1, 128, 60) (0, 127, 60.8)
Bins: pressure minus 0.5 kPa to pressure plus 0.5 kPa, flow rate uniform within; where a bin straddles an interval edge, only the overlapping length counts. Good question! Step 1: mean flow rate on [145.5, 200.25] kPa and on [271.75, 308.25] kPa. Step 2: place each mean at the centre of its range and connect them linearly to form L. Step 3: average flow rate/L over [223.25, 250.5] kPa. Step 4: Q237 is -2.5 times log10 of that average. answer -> 0.14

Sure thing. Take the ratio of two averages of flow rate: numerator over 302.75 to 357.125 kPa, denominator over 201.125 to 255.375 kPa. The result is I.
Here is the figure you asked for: 1.03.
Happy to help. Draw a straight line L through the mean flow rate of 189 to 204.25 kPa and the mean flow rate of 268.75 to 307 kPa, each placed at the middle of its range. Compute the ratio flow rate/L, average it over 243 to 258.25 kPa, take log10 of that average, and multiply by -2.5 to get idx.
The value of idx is 0.38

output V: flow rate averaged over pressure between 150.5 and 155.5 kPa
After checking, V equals 57.7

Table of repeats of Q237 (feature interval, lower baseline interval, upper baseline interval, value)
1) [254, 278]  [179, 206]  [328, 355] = 0.11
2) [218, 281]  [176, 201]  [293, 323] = 0.12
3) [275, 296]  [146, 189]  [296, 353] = -0.13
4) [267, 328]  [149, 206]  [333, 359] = -0.10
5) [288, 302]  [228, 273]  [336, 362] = -0.19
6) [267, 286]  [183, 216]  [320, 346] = -0.11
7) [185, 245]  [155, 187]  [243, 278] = -0.09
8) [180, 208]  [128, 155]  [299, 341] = -0.02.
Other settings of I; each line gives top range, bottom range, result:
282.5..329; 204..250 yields 1.08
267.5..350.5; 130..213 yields 0.99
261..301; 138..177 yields 1.02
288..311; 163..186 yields 1.04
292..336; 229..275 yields 1.18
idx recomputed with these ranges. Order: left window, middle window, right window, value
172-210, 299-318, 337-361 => -0.05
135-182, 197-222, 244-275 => -0.13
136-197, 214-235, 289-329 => -0.01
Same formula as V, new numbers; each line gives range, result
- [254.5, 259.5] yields 42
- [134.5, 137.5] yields 58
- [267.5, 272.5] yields 54.3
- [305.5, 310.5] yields 57.7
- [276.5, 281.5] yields 64.2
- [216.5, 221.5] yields 59.2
